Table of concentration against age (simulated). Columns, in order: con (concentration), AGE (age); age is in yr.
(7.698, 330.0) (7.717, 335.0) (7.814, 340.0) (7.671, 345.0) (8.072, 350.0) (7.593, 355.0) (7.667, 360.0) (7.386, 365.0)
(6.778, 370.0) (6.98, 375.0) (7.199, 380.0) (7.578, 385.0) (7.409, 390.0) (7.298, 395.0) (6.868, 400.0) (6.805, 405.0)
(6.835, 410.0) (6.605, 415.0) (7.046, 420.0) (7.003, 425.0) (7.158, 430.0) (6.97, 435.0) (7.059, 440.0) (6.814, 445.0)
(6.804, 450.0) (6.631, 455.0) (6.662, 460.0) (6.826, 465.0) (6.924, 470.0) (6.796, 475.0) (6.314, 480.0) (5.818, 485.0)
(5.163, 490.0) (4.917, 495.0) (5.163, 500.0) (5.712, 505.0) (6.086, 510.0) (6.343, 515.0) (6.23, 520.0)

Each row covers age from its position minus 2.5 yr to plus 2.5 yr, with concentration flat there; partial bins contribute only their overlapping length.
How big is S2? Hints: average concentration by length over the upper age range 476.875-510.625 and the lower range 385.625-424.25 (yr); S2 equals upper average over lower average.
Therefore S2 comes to 0.8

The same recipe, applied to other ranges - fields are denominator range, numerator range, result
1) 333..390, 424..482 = 0.91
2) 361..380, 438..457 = 0.96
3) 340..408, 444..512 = 0.84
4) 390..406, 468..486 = 0.92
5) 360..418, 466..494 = 0.87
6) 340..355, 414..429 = 0.89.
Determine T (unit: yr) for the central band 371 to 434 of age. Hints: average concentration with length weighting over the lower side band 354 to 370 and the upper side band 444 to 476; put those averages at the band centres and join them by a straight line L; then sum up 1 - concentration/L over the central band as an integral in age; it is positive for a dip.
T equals 0.9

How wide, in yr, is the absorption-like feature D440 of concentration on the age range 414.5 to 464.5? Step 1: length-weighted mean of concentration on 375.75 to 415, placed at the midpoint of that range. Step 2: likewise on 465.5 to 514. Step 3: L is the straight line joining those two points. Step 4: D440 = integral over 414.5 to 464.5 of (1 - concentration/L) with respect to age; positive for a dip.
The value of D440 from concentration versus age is -2.5 yr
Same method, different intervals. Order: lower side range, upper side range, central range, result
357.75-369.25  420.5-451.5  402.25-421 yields 0.83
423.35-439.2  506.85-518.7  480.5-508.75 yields 4.10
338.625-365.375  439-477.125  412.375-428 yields 0.52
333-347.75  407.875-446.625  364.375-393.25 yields 0.67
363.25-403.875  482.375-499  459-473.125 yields -2.70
